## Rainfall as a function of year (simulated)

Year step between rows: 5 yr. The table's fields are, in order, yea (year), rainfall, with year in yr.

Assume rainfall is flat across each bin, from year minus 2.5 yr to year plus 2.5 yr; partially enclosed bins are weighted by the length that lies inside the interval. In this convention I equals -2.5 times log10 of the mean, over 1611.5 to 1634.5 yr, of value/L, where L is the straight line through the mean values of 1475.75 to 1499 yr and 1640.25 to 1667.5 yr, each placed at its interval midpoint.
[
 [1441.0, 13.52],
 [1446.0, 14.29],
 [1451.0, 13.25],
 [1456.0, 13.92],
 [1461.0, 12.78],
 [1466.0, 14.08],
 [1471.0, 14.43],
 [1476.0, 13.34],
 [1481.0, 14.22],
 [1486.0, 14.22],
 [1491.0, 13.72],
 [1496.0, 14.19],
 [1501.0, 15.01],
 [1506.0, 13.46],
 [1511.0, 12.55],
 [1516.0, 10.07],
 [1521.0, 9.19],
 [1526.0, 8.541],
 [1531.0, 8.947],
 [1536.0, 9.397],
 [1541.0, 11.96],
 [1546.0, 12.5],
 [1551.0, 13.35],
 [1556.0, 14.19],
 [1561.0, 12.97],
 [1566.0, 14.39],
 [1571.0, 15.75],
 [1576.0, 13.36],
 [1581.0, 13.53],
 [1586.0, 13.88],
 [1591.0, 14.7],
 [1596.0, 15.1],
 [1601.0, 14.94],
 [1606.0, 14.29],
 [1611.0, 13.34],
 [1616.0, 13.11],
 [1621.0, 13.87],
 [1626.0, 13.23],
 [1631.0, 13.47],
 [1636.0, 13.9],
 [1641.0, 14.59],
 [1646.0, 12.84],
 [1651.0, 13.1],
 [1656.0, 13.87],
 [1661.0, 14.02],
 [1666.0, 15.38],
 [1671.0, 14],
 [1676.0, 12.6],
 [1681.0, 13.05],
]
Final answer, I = 0.04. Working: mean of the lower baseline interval 14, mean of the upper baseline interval 13.9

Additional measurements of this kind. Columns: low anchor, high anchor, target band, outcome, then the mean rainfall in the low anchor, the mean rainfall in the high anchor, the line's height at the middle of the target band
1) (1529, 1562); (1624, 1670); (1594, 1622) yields -0.08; 11.9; 13.8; 13.1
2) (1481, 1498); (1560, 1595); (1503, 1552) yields 0.27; 14.1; 14.2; 14.1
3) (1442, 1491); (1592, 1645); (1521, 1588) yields 0.13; 13.8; 14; 13.9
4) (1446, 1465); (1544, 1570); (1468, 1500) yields -0.04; 13.5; 13.6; 13.5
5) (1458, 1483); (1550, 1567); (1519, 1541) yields 0.42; 13.8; 13.7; 13.7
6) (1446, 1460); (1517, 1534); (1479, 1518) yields -0.25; 13.6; 9.01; 10.7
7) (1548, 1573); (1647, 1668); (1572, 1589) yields 0.02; 14.1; 14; 14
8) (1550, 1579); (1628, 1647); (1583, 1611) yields -0.04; 14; 13.8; 13.9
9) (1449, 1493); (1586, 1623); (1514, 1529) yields 0.45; 13.8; 14.2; 13.9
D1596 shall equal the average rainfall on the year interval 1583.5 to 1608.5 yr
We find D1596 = 14.6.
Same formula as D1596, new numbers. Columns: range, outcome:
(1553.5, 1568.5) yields 13.8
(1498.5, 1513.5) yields 13.7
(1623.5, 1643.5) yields 13.8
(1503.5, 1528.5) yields 10.8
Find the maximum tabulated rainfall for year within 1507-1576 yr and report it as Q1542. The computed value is 15.75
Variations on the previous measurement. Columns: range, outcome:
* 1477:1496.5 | 14.22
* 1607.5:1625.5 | 13.87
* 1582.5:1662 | 15.1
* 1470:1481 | 14.43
